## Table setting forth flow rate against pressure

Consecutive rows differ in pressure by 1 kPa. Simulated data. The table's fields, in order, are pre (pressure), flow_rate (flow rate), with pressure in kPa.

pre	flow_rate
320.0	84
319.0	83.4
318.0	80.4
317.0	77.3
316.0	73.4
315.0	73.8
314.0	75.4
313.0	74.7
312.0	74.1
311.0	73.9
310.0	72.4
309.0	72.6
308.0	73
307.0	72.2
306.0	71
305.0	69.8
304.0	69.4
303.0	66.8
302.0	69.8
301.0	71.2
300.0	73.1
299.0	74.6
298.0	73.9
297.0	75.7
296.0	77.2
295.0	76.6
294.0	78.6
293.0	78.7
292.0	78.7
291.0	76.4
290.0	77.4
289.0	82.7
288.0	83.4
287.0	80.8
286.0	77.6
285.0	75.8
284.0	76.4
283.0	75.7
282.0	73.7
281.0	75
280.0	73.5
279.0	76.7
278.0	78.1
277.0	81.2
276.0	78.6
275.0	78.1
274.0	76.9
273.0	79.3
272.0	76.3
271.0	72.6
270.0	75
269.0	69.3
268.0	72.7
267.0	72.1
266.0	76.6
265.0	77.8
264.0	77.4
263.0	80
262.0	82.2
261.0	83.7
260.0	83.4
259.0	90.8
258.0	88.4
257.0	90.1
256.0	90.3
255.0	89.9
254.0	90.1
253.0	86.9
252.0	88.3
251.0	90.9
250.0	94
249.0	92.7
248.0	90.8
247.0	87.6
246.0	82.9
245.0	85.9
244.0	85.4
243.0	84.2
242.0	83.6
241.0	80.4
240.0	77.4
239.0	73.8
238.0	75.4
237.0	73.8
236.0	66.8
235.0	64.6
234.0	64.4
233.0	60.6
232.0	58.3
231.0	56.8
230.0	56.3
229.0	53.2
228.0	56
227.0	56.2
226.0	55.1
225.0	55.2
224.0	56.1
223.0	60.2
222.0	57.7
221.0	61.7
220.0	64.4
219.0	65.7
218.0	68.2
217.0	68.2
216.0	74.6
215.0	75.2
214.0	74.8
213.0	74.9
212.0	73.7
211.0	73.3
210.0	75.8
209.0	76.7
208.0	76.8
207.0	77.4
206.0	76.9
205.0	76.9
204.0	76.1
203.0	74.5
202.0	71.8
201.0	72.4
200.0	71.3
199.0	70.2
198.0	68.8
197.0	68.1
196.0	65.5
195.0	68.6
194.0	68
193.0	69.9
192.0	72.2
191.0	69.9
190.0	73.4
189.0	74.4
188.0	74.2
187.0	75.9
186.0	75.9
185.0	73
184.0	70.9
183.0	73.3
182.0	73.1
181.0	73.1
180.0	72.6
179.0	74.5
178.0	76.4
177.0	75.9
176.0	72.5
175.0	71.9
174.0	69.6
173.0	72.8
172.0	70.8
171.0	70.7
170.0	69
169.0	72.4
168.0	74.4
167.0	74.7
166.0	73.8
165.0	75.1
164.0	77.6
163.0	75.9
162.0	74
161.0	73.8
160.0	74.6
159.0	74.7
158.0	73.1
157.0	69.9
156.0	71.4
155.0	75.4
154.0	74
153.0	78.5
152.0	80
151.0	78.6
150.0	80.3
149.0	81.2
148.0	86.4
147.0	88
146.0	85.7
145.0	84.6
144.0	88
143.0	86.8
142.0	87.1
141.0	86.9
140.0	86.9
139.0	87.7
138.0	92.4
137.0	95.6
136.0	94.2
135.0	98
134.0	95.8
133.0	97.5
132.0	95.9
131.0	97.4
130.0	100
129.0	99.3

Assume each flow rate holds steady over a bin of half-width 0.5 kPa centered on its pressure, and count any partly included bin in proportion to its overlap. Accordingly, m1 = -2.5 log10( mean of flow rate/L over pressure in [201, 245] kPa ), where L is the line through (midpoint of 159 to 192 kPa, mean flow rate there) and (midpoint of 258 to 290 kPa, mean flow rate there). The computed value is 0.095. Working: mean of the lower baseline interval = 73.4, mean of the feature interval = 69.3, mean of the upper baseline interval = 78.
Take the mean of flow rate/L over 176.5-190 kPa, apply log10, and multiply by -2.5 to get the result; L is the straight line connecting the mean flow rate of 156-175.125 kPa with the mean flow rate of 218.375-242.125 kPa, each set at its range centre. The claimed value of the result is -0.054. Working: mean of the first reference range 73.1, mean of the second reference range 63.6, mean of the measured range 74.1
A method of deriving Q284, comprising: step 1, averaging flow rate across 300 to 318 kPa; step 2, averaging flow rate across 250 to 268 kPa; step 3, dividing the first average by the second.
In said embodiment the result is 0.86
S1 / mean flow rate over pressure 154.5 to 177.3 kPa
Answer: 73.2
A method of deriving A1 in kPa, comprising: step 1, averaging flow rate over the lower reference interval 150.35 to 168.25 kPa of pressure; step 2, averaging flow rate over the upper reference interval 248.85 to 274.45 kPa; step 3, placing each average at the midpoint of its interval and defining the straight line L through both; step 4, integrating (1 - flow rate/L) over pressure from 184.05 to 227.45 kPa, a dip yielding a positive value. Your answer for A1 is 4.6 kPa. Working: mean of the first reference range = 75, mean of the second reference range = 82.5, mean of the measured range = 70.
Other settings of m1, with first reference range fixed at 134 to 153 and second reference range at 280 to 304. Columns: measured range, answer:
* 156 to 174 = 0.17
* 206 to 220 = 0.12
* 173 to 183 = 0.16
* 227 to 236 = 0.34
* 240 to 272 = -0.07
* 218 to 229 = 0.35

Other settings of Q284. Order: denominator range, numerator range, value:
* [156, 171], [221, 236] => 0.79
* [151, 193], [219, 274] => 1.02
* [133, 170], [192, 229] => 0.84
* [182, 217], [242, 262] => 1.20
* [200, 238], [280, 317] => 1.11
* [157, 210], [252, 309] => 1.06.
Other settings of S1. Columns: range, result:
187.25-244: 69.3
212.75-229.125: 63.4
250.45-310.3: 78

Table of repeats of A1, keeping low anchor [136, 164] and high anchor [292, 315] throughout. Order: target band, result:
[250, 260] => -1.8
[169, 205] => 3.3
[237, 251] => -1.4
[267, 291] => -0.6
